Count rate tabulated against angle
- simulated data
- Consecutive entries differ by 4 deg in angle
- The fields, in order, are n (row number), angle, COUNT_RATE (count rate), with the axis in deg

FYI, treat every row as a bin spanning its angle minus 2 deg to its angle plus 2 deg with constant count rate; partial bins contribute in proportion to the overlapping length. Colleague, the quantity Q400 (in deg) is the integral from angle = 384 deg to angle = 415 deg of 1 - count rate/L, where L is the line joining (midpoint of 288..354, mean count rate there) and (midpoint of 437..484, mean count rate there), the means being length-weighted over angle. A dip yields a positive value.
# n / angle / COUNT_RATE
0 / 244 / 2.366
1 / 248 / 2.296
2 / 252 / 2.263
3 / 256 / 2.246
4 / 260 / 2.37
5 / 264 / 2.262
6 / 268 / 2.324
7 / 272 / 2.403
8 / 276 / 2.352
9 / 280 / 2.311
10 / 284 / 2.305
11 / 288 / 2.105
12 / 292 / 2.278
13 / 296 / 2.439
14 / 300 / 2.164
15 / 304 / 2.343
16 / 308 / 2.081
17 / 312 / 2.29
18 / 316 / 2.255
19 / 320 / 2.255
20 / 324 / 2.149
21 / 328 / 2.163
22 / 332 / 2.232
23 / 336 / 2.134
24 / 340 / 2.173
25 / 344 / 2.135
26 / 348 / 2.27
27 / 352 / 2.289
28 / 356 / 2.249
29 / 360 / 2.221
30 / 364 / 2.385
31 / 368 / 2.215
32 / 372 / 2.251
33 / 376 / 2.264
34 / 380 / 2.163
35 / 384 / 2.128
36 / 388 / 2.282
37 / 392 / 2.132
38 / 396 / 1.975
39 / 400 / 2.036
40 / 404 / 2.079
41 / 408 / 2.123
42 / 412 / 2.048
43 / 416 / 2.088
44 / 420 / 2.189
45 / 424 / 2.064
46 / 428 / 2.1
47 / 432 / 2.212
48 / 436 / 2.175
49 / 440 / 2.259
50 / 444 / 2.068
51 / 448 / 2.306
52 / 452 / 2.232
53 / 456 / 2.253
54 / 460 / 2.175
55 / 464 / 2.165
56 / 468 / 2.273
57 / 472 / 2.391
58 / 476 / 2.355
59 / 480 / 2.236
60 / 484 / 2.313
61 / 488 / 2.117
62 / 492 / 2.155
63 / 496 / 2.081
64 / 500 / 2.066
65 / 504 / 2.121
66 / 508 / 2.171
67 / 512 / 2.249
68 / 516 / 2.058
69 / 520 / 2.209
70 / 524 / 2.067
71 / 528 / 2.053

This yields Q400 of 1.9 deg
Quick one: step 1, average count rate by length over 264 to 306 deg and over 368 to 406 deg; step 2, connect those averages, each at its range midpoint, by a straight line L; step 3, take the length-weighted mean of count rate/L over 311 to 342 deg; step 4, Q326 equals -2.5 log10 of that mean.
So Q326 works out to 0.017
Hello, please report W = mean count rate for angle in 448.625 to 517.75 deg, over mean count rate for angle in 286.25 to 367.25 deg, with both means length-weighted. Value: 1.0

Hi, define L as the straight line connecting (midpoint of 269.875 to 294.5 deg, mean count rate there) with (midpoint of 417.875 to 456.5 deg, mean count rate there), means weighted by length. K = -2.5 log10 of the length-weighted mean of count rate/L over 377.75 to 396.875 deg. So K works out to 0.04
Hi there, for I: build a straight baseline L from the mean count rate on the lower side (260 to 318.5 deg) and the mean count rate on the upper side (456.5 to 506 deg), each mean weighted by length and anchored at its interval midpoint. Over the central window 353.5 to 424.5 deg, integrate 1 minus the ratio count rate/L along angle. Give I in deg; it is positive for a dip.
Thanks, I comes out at 2.5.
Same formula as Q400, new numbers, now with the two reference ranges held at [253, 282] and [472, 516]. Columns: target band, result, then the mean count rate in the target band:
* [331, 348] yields 0.8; 2.18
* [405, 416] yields 0.8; 2.09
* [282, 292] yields 0.4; 2.22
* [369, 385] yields 0.4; 2.21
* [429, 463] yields 0.2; 2.21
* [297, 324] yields 0.8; 2.23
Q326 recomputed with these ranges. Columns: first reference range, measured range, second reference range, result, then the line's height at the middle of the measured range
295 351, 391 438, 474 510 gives 0.048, 2.2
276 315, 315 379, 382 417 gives -0.022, 2.18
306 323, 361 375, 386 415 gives -0.067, 2.14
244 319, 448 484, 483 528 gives -0.050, 2.16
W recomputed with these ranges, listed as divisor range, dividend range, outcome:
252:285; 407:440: 0.92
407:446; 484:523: 1.01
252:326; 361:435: 0.95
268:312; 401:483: 0.96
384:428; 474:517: 1.04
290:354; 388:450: 0.96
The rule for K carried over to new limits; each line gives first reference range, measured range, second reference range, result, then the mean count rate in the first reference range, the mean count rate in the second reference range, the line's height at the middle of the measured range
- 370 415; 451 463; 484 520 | -0.038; 2.13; 2.14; 2.14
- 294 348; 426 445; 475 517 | 0.010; 2.22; 2.17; 2.19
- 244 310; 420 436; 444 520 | 0.042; 2.29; 2.2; 2.22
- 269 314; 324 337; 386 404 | 0.019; 2.28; 2.1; 2.21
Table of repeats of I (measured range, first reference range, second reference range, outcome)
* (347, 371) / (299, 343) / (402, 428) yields -1.22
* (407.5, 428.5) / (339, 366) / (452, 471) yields 1.27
